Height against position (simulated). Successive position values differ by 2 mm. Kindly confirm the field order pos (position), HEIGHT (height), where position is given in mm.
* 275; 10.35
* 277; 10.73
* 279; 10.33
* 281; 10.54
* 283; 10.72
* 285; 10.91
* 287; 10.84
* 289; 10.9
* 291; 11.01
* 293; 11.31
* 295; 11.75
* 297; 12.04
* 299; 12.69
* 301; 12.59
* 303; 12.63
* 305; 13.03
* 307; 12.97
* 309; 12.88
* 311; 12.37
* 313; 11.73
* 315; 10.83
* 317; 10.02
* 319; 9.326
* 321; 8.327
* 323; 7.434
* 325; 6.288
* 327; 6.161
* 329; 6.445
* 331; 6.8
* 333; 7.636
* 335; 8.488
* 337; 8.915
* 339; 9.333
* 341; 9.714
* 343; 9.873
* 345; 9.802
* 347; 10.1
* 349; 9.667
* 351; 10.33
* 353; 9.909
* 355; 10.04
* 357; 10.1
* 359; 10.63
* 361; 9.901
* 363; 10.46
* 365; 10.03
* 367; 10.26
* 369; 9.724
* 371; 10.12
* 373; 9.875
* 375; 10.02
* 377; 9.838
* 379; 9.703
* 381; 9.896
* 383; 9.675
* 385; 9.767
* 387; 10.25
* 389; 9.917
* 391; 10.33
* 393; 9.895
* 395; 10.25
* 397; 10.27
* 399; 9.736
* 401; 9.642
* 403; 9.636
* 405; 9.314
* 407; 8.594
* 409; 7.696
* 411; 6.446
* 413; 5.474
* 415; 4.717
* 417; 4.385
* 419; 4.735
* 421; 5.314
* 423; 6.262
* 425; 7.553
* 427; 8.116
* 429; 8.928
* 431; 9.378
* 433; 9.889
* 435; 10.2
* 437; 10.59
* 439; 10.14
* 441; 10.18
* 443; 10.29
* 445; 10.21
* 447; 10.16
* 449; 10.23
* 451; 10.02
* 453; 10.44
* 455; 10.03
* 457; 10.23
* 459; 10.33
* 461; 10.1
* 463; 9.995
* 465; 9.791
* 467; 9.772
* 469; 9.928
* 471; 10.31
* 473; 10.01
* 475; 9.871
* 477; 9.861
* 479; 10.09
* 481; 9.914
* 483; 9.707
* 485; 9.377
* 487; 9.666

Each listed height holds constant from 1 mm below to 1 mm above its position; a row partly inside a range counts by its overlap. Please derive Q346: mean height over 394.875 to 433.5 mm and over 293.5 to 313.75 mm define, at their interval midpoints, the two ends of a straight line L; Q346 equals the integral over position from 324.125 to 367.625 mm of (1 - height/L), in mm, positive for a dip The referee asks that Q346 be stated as 5.9 mm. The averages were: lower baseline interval 12.4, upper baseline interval 7.73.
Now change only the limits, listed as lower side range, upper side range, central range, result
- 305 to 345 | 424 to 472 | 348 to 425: 4.7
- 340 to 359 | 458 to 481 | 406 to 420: 5.6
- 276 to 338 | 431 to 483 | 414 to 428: 5.9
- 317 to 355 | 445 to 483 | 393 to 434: 7.0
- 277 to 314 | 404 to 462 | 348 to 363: 0.4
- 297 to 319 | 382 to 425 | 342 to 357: 0.6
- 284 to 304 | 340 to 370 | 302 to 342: 5.1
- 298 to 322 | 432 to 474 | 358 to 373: 1.2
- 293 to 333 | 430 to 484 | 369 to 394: 0.6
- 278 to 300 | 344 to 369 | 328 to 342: 3.0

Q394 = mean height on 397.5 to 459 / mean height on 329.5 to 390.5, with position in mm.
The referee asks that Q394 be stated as 0.9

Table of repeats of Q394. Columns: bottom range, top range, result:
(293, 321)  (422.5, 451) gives 0.81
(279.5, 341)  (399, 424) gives 0.68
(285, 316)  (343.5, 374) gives 0.84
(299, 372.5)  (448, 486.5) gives 1.01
